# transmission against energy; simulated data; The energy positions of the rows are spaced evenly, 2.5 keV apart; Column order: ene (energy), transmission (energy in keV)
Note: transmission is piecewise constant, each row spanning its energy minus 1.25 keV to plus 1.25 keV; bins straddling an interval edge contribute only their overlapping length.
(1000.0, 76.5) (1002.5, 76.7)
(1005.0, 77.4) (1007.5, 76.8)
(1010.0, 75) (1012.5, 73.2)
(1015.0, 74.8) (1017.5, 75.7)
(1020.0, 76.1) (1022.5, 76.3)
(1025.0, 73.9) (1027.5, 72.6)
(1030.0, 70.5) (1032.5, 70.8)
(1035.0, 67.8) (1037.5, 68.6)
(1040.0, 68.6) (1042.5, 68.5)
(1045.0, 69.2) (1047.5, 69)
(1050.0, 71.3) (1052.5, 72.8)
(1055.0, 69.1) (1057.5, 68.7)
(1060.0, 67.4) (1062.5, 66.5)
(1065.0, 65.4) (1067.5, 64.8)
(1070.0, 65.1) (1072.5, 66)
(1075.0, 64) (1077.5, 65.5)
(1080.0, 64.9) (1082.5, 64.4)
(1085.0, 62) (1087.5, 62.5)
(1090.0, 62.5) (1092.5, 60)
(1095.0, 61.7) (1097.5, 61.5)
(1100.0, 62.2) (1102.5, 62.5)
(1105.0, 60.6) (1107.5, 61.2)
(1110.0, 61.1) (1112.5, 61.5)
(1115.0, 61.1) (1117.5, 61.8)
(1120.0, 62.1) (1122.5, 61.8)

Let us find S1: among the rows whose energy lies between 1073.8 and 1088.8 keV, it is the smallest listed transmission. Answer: 62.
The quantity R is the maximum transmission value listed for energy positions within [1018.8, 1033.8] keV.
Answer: 76.3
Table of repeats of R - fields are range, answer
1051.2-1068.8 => 72.8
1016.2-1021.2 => 76.1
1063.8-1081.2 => 66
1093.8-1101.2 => 62.2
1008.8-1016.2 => 75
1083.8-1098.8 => 62.5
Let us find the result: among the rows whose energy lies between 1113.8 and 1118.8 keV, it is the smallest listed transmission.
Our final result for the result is 61.1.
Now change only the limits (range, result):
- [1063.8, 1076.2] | 64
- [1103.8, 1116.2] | 60.6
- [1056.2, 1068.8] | 64.8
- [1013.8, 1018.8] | 74.8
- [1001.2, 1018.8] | 73.2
